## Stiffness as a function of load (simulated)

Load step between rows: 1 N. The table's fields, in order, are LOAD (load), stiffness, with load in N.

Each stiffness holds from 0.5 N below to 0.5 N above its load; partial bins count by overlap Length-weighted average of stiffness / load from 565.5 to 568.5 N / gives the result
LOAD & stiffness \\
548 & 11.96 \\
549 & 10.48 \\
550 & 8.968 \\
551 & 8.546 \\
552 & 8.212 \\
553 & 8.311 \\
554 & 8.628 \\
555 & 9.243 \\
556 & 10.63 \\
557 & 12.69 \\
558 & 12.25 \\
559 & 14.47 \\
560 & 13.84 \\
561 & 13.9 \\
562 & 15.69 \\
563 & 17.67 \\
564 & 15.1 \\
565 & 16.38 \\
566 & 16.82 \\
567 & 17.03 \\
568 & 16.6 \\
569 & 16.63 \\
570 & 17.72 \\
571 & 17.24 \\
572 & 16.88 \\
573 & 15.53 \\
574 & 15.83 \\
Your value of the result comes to 16.8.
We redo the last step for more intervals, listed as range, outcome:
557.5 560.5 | 13.5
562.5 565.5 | 16.4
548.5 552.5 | 9.05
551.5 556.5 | 9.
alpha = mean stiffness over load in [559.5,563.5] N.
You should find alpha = 15.3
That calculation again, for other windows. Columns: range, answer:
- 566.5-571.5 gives 17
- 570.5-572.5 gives 17.1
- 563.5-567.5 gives 16.3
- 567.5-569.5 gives 16.6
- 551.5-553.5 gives 8.26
